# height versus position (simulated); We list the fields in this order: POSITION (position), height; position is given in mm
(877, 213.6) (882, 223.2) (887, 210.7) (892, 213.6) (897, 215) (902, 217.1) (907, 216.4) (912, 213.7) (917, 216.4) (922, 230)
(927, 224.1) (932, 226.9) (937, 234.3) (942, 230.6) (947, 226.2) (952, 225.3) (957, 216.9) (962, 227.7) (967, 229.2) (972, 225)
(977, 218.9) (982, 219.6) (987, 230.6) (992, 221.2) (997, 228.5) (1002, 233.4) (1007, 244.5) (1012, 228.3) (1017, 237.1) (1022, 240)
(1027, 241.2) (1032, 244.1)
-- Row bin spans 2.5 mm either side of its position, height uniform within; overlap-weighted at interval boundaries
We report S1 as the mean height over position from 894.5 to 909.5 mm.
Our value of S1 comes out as 216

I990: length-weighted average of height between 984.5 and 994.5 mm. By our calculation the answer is 226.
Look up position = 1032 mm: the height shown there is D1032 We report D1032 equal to 244.1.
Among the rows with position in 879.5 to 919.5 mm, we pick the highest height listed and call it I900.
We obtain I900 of 223.2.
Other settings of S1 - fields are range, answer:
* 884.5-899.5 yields 213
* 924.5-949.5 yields 228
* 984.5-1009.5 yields 232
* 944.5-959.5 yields 223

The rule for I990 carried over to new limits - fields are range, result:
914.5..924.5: 223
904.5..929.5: 220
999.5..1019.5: 236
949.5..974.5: 225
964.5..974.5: 227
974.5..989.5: 223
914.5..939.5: 226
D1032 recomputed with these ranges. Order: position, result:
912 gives 213.7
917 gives 216.4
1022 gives 240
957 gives 216.9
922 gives 230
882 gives 223.2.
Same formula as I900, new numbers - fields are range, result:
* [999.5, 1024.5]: 244.5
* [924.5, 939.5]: 234.3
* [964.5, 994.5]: 230.6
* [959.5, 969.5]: 229.2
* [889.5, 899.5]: 215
